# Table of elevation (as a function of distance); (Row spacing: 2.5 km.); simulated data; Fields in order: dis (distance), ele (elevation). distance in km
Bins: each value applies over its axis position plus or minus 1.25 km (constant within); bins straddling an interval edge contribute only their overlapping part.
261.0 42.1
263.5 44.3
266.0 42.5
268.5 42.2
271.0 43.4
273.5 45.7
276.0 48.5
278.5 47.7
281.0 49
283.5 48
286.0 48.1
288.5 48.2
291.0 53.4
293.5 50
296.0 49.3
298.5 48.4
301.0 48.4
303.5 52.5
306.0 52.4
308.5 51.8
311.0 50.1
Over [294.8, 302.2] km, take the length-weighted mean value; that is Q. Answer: 48.7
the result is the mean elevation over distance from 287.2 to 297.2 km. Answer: 50.2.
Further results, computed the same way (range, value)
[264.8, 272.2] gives 42.7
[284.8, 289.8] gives 48.2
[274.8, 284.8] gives 48.3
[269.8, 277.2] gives 45.9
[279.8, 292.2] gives 49.3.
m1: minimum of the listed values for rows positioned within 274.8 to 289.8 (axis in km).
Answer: 47.7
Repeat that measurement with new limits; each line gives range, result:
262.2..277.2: 42.2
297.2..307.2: 48.4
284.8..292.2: 48.1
